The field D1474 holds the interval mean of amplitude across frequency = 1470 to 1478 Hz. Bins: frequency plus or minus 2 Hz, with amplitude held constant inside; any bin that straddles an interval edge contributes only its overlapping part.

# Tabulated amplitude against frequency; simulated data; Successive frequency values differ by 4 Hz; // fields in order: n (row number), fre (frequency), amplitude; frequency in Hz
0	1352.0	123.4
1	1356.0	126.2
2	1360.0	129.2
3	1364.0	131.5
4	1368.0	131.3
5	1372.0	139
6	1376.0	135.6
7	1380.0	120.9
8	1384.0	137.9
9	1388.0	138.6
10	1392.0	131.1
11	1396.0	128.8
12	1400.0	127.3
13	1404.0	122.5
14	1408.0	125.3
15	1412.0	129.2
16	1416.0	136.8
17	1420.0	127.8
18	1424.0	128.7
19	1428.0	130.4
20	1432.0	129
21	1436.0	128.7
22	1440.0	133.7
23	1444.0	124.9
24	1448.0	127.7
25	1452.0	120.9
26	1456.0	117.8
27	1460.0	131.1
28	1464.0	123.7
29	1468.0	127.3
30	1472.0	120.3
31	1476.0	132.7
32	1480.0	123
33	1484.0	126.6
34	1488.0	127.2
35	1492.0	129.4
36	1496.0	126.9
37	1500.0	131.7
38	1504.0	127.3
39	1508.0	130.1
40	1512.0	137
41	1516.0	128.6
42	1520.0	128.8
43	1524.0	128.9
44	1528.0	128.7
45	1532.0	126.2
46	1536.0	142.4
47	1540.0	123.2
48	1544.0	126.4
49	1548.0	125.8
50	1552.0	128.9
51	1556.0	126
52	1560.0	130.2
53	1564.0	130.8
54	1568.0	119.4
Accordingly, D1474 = 126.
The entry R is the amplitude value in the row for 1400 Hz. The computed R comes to 127.3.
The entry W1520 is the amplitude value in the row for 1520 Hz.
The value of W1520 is 128.8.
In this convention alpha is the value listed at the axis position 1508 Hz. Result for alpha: 130.1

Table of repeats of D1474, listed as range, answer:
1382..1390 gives 138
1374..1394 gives 133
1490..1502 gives 129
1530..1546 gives 130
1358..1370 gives 131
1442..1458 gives 123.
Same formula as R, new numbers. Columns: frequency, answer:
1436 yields 128.7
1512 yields 137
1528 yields 128.7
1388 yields 138.6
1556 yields 126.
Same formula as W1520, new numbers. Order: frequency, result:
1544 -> 126.4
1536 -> 142.4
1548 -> 125.8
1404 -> 122.5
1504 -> 127.3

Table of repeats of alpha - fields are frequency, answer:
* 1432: 129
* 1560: 130.2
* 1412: 129.2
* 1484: 126.6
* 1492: 129.4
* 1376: 135.6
